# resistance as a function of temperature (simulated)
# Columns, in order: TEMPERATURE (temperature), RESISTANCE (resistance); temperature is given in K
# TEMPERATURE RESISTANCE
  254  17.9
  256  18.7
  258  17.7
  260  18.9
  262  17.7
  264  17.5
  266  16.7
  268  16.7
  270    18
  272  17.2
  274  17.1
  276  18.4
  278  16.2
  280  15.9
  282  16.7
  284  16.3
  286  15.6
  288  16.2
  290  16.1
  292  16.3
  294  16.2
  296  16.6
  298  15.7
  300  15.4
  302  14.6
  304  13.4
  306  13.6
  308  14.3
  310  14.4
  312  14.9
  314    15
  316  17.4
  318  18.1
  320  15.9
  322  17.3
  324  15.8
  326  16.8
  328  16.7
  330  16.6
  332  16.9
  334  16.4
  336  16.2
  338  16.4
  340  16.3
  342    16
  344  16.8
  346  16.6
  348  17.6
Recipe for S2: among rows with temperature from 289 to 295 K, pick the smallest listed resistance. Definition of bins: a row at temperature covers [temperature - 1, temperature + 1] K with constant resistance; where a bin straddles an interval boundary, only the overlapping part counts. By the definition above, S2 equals 16.1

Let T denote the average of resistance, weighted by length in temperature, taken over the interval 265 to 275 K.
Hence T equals 17.1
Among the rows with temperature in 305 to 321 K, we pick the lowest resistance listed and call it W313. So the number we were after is 13.6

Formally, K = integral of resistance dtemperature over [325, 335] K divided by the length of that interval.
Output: 16.7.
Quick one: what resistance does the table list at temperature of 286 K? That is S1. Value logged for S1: 15.6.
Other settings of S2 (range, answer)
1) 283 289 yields 15.6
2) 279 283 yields 15.9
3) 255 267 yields 16.7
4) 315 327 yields 15.8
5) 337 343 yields 16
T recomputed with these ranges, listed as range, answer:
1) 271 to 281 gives 17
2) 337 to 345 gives 16.4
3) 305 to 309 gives 13.9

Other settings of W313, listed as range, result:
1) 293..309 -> 13.4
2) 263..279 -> 16.2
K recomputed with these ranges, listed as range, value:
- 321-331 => 16.6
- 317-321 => 17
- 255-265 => 18.1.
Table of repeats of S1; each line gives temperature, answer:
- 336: 16.2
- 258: 17.7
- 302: 14.6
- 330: 16.6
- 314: 15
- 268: 16.7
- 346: 16.6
